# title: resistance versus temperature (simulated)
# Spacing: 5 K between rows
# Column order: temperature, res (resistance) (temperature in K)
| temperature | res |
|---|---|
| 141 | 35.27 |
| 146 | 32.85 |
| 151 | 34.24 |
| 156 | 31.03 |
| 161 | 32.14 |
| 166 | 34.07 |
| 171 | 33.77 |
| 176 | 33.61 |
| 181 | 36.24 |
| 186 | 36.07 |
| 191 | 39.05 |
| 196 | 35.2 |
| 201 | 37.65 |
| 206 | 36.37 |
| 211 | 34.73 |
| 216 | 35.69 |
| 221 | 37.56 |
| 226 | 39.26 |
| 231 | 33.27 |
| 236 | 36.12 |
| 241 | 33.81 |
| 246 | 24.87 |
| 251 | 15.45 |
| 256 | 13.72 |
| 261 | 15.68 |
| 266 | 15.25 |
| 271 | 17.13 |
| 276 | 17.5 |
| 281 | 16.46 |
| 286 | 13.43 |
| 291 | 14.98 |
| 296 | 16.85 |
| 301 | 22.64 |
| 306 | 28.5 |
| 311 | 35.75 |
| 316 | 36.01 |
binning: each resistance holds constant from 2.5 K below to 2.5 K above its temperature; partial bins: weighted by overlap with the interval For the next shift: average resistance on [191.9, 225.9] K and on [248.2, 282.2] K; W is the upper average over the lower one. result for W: 0.44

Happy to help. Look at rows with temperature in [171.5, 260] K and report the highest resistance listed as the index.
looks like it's 39.26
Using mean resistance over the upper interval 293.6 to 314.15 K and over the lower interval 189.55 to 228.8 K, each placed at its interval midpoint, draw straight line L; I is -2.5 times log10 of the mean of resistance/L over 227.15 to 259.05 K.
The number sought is 0.25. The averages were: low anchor 36.9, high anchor 26.3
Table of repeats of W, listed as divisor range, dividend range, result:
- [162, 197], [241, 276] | 0.52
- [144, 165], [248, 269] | 0.47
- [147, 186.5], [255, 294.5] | 0.46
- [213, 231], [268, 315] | 0.56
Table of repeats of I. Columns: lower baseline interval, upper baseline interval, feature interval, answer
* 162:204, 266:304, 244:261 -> 0.30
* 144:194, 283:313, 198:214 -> -0.18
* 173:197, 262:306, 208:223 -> -0.19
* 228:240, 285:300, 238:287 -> 0.35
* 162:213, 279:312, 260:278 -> 0.42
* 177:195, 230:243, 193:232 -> -0.02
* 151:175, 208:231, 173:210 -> -0.05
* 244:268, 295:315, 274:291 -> 0.39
